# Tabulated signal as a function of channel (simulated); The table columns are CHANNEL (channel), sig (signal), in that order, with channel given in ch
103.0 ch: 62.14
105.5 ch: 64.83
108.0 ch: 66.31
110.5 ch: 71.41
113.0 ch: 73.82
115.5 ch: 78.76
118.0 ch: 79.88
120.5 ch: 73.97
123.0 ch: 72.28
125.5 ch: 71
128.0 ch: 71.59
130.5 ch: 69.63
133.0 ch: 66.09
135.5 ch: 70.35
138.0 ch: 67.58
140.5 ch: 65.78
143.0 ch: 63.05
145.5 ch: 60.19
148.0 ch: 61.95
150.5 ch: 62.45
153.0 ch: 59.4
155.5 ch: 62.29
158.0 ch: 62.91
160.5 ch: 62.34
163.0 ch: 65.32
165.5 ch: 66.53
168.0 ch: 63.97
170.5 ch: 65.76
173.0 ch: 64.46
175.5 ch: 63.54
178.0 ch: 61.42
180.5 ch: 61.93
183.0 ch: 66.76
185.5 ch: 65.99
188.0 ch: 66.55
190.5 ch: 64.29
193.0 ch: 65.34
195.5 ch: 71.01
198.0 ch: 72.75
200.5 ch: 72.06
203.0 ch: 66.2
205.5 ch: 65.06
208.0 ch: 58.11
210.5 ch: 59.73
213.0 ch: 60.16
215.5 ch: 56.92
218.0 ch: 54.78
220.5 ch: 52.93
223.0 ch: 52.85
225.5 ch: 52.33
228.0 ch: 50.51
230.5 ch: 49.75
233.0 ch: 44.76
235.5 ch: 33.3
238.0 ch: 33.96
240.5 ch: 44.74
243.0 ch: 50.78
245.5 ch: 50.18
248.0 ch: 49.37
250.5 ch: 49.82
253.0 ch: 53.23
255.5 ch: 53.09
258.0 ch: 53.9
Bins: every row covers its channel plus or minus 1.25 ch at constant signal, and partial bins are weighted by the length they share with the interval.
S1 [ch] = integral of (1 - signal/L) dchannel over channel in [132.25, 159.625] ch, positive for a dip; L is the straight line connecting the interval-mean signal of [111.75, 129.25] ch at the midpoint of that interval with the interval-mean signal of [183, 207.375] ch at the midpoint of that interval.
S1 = 3.2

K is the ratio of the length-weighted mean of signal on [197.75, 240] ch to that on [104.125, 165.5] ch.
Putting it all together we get 0.8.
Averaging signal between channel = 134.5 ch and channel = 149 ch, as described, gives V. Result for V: 64.8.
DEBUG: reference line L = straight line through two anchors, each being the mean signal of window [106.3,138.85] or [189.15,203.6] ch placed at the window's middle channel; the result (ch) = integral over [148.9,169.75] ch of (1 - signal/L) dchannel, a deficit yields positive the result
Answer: 2.1 ch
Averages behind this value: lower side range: 71.7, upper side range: 68.7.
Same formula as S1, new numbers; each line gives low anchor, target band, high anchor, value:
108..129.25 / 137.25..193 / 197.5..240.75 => 0.62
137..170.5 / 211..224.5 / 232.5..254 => -1.35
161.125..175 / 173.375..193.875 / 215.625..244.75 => -1.30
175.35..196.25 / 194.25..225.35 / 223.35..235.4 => -3.14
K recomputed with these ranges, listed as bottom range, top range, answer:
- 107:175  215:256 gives 0.72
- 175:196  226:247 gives 0.69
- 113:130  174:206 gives 0.89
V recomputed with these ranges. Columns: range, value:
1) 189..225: 62.1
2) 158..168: 64.4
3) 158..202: 65.8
